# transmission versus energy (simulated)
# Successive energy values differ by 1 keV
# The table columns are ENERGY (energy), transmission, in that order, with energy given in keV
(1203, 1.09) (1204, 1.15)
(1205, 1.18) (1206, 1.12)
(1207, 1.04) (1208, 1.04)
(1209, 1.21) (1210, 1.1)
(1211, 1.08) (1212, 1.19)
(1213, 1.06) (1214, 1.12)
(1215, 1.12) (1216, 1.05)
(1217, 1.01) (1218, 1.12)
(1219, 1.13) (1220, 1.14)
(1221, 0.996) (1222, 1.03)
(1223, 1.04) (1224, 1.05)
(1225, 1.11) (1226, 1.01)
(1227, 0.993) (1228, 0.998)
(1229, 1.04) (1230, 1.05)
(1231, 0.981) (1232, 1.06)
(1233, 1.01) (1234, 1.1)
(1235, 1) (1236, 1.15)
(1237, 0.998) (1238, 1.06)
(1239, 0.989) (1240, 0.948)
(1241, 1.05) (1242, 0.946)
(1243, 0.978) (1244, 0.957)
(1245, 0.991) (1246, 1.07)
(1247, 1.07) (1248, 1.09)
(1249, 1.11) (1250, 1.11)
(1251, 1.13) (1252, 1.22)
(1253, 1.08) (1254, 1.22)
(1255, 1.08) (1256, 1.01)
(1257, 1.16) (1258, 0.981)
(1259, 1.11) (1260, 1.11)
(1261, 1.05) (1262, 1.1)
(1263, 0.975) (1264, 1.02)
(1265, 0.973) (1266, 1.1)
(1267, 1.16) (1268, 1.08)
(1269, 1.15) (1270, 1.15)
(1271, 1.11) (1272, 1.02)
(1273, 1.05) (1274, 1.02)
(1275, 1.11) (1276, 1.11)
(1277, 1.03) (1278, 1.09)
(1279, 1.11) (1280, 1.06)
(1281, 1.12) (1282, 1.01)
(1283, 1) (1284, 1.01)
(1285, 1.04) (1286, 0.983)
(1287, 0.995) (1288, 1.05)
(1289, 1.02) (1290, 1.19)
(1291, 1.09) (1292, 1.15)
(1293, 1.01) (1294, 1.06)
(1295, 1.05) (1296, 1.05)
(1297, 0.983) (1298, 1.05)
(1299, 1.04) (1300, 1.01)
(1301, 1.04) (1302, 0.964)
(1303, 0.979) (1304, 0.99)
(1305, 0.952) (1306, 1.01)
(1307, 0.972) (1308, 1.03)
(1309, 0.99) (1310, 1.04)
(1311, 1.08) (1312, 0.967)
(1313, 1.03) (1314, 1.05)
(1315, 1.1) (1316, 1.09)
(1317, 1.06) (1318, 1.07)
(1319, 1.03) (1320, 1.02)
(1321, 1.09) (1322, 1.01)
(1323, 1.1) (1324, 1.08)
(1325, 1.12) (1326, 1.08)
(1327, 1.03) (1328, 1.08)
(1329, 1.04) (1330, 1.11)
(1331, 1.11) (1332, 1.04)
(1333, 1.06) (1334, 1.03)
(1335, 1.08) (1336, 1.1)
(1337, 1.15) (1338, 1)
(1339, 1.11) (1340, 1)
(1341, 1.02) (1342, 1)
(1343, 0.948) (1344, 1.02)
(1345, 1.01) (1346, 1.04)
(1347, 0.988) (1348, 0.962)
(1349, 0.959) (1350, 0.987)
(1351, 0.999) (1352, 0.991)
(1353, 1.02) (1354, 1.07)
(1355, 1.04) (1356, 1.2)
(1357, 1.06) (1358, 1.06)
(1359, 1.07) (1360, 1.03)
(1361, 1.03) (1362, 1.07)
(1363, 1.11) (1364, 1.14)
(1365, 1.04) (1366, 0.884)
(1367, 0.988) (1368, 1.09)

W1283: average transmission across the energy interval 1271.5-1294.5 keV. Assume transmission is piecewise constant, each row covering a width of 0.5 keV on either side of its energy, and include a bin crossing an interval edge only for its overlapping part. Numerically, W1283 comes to 1.06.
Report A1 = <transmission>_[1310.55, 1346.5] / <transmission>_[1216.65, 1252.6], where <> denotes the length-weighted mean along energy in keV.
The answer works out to 1.0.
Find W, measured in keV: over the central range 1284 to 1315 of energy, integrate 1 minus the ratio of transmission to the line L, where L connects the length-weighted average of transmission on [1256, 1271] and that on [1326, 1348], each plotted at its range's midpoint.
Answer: 0.9 keV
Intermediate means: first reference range 1.08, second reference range 1.04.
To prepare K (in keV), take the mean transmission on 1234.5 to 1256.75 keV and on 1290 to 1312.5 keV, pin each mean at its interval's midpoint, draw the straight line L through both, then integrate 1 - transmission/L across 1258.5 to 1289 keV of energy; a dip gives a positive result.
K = -0.6 keV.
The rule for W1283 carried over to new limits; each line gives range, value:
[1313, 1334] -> 1.07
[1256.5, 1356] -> 1.05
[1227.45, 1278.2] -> 1.06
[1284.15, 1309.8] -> 1.03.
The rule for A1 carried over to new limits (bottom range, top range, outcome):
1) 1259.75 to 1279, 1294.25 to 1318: 0.95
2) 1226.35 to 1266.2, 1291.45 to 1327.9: 0.99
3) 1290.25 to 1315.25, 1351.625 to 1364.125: 1.04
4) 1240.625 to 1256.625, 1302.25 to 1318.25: 0.96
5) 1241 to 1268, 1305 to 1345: 0.98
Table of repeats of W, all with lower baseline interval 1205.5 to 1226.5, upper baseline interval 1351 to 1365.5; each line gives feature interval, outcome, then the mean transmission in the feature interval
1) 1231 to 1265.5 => 0.8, 1.05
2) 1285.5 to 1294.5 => 0.1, 1.06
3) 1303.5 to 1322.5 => 0.7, 1.03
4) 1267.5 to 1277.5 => -0.1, 1.08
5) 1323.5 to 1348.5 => 0.4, 1.05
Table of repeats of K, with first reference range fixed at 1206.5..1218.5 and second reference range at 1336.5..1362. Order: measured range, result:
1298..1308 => 0.51 keV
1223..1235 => 0.58 keV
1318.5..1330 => -0.23 keV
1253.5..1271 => -0.21 keV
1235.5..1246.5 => 0.70 keV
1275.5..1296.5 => 0.05 keV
